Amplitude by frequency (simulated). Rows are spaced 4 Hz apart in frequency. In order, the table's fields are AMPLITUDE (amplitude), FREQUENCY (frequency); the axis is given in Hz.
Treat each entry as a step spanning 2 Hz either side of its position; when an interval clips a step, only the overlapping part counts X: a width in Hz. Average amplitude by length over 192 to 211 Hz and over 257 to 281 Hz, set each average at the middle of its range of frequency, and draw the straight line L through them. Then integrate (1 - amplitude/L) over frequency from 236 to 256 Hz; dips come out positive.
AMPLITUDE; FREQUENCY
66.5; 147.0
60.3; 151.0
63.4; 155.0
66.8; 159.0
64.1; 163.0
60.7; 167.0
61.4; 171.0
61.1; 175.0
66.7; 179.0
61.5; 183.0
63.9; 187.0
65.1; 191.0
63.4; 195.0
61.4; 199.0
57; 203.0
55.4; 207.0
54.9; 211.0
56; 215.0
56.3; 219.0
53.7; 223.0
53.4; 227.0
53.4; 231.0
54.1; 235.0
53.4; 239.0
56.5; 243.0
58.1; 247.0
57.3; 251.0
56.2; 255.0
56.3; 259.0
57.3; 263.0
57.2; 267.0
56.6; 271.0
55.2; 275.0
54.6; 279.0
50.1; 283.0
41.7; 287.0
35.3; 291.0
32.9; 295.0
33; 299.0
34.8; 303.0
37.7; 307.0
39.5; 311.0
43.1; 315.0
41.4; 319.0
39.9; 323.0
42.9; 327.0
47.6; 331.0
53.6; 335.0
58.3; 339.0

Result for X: 0.4 Hz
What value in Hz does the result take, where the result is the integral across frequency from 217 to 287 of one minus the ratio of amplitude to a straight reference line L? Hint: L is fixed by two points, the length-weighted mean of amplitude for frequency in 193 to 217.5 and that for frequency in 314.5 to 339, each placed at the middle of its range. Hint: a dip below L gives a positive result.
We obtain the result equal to -2.08 Hz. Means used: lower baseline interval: 58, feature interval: 54.9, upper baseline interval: 46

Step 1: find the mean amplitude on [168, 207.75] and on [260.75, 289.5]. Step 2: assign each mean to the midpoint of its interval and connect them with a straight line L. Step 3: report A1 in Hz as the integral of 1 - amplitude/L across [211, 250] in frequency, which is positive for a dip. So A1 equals 1.7 Hz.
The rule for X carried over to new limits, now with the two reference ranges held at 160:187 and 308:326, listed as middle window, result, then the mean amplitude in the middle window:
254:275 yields -3.30 Hz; 56.6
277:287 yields -0.86 Hz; 50.2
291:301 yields 2.43 Hz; 33.4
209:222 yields 0.19 Hz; 55.6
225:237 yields 0.09 Hz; 53.6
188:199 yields -0.72 Hz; 63.7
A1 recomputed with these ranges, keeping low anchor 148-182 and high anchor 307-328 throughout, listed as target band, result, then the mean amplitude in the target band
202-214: 0.2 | 55.7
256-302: -1.2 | 48.1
